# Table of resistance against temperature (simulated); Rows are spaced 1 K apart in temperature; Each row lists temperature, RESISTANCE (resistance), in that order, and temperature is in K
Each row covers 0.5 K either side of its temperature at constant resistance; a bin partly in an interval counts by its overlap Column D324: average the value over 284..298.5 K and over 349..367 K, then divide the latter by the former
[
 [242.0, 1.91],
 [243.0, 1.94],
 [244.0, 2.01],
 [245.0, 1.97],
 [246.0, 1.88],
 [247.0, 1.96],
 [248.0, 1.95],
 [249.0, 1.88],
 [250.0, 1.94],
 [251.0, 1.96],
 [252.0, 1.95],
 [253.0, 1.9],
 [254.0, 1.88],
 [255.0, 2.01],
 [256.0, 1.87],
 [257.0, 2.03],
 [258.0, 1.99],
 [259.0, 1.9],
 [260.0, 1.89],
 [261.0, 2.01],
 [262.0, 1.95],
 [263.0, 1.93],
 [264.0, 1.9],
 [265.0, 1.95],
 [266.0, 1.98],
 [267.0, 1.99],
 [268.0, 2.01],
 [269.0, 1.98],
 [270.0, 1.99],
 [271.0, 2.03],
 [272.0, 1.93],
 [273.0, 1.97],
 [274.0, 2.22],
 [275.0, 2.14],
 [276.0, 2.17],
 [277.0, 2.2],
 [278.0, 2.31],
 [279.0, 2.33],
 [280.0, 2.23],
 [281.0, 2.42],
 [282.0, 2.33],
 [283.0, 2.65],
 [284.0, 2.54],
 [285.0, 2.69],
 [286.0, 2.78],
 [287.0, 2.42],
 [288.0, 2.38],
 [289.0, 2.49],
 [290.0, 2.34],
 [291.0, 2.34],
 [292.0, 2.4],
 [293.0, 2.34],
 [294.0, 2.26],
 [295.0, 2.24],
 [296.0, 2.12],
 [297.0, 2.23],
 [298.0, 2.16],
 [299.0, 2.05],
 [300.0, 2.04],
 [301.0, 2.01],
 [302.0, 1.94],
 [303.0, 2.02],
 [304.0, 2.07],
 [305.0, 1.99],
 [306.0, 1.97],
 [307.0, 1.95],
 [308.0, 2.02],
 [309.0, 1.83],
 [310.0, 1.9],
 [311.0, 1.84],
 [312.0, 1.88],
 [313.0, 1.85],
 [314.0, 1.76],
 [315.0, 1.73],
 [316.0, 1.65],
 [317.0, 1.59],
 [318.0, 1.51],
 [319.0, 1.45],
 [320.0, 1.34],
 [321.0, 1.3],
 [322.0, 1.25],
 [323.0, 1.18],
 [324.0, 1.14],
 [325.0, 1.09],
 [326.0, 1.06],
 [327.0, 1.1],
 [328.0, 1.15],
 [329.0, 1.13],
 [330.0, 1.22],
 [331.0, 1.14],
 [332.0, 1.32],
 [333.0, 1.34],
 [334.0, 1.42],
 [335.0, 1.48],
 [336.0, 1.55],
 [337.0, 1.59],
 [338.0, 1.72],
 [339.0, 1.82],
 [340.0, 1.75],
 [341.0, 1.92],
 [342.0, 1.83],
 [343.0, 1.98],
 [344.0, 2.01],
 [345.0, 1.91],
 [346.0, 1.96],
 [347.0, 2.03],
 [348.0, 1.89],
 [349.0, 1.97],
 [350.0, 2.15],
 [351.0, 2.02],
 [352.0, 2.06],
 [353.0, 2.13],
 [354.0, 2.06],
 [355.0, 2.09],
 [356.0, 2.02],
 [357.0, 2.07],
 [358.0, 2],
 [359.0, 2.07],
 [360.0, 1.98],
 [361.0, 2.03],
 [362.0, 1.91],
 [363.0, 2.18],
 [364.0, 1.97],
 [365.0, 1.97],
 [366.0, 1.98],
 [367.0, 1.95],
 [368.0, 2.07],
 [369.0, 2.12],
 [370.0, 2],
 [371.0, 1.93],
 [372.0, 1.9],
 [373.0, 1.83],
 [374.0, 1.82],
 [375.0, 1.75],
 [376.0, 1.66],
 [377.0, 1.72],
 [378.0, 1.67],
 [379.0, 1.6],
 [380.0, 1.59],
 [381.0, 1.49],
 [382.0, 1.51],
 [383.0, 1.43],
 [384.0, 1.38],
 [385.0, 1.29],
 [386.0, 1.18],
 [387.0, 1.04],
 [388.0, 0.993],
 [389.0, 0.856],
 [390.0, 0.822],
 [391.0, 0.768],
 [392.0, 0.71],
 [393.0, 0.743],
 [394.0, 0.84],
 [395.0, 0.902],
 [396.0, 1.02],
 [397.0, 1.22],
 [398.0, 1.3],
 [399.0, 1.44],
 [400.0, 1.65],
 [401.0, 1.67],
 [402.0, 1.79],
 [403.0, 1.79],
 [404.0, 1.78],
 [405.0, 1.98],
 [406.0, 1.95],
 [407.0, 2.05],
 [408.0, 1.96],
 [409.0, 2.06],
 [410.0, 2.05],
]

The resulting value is 0.9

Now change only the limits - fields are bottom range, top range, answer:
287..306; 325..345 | 0.69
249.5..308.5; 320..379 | 0.82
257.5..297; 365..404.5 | 0.67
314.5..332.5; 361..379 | 1.47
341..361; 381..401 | 0.56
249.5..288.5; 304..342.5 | 0.73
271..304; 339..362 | 0.88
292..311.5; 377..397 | 0.57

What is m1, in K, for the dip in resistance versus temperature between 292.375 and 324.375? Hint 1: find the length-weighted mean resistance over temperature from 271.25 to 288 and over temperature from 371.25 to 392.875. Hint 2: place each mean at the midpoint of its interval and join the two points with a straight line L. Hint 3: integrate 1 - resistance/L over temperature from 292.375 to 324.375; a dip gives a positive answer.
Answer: 3.7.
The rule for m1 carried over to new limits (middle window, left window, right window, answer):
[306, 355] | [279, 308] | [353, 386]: 9.4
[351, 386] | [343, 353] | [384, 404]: -4.5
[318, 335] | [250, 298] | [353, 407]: 5.8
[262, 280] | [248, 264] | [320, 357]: -1.7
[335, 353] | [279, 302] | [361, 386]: 0.7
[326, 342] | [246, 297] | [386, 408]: 2.6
